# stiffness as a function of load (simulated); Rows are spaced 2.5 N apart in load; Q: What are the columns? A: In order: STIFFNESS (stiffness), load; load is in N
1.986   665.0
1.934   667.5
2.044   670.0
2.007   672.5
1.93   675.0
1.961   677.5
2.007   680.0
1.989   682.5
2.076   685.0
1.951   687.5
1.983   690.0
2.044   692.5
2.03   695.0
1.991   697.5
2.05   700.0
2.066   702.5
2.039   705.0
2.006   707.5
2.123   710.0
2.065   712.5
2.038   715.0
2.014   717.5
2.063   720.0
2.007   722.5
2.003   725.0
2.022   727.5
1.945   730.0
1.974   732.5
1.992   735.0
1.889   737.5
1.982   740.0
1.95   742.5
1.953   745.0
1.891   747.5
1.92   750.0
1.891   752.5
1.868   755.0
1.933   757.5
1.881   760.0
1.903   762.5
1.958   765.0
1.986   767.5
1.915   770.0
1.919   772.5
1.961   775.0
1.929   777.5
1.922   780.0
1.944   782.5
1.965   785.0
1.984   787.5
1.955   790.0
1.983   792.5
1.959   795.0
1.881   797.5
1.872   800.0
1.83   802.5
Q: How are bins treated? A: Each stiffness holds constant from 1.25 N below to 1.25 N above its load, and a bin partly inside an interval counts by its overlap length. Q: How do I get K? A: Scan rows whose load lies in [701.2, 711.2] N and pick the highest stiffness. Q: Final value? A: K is 2.123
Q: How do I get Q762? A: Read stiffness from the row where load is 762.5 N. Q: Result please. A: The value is 1.903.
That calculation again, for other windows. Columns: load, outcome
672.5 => 2.007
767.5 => 1.986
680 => 2.007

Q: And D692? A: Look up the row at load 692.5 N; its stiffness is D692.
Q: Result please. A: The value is 2.044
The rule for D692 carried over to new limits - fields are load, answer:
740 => 1.982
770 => 1.915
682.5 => 1.989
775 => 1.961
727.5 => 2.022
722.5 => 2.007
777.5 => 1.929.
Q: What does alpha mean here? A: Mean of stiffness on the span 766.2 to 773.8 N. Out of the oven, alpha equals 1.94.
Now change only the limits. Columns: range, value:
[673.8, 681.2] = 1.97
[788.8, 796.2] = 1.97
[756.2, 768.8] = 1.93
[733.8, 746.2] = 1.95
